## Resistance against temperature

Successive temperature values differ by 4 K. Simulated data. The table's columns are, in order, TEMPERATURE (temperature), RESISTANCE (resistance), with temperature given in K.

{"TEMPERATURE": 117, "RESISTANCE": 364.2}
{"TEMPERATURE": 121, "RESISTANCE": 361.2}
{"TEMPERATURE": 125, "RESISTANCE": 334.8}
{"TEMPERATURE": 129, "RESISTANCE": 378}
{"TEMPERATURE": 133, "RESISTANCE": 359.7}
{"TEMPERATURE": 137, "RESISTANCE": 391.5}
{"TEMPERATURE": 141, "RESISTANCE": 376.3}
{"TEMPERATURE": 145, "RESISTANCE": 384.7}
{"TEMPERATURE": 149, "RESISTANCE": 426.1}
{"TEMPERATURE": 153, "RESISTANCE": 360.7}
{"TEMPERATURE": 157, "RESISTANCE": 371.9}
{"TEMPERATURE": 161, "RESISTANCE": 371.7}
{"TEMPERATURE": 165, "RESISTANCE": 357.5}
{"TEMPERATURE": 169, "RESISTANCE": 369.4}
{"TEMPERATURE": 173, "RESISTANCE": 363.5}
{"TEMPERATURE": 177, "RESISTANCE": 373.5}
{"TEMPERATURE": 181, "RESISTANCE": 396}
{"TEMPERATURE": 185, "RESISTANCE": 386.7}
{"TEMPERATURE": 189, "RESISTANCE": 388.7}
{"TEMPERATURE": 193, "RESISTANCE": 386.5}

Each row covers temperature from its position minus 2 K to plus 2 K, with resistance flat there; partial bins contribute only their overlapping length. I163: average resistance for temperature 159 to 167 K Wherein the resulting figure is 365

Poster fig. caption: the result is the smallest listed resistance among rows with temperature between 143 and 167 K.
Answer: 357.5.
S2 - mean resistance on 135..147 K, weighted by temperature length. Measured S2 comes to 384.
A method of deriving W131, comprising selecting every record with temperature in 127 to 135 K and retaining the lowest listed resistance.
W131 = 359.7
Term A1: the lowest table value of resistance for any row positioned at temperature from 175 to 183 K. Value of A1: 373.5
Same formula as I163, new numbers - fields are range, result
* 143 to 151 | 405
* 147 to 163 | 383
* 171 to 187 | 380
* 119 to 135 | 358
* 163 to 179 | 366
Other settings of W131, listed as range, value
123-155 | 334.8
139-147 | 376.3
